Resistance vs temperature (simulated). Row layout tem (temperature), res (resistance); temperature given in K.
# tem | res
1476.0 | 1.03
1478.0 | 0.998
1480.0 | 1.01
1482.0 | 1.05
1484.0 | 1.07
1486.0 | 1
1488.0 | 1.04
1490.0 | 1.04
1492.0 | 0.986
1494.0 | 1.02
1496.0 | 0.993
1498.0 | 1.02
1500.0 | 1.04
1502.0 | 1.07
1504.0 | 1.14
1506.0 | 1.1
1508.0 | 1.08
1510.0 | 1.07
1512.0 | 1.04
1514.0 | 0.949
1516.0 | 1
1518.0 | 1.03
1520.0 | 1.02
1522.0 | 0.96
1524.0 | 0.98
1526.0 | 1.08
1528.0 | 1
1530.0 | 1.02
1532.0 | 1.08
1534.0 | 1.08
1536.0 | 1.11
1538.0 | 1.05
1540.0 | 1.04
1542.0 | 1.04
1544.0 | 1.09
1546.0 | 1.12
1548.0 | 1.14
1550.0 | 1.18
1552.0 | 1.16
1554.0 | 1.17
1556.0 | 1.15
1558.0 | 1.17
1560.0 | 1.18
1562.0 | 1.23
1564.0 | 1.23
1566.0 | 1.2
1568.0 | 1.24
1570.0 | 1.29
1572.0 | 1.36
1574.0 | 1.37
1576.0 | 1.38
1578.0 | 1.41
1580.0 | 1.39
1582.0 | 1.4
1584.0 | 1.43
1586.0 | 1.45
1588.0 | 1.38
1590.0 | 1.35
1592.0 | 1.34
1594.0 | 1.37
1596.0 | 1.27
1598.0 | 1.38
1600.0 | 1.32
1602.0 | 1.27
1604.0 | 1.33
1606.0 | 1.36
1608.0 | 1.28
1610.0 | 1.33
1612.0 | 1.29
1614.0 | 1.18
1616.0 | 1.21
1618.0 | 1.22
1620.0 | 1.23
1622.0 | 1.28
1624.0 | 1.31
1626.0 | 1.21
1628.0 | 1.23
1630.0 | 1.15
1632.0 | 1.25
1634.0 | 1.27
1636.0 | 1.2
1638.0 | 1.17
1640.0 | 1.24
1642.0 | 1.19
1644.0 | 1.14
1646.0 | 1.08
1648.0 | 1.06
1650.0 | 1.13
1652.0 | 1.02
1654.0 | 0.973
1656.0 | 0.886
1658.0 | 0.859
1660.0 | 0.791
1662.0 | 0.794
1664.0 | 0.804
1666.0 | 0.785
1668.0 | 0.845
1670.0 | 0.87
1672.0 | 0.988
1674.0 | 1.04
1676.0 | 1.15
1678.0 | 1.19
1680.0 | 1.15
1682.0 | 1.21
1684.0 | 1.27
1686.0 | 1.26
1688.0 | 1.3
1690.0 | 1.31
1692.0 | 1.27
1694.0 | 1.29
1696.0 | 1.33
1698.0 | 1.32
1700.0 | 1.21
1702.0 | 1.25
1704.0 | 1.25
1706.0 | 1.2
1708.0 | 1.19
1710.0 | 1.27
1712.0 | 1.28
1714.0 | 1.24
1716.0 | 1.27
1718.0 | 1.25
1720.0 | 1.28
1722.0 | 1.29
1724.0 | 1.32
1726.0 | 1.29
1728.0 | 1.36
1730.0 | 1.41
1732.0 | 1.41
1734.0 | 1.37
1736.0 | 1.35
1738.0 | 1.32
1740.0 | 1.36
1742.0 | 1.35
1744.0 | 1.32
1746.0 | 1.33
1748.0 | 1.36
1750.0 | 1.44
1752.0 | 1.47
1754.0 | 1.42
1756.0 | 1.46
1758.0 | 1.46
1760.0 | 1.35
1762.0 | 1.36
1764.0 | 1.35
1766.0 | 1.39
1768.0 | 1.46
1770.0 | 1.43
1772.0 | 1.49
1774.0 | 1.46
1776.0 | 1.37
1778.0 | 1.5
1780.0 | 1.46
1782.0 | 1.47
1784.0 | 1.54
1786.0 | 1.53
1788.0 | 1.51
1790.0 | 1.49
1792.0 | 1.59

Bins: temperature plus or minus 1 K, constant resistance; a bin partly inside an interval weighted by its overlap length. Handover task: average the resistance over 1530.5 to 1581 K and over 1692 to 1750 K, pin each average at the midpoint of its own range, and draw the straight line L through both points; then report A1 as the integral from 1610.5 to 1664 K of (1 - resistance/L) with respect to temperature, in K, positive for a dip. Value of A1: 5.2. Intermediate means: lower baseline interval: 1.19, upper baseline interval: 1.3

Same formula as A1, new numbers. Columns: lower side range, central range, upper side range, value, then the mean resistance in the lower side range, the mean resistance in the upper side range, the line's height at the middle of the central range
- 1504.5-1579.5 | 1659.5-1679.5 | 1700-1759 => 5.2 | 1.13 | 1.33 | 1.27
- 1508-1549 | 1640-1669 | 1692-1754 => 6.0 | 1.05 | 1.31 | 1.22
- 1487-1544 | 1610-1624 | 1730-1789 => -0.6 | 1.04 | 1.42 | 1.2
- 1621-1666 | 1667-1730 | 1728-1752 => 1.4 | 1.09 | 1.37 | 1.25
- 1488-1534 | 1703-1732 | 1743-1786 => 1.5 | 1.03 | 1.43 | 1.35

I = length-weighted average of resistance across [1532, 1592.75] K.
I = 1.23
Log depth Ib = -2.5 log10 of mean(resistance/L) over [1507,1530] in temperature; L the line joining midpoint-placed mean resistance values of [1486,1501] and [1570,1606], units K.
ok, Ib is 0.09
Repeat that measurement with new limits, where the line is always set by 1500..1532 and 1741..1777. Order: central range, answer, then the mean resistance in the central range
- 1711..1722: 0.061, 1.27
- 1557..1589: -0.174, 1.32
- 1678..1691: 0.040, 1.25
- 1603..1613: -0.124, 1.32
